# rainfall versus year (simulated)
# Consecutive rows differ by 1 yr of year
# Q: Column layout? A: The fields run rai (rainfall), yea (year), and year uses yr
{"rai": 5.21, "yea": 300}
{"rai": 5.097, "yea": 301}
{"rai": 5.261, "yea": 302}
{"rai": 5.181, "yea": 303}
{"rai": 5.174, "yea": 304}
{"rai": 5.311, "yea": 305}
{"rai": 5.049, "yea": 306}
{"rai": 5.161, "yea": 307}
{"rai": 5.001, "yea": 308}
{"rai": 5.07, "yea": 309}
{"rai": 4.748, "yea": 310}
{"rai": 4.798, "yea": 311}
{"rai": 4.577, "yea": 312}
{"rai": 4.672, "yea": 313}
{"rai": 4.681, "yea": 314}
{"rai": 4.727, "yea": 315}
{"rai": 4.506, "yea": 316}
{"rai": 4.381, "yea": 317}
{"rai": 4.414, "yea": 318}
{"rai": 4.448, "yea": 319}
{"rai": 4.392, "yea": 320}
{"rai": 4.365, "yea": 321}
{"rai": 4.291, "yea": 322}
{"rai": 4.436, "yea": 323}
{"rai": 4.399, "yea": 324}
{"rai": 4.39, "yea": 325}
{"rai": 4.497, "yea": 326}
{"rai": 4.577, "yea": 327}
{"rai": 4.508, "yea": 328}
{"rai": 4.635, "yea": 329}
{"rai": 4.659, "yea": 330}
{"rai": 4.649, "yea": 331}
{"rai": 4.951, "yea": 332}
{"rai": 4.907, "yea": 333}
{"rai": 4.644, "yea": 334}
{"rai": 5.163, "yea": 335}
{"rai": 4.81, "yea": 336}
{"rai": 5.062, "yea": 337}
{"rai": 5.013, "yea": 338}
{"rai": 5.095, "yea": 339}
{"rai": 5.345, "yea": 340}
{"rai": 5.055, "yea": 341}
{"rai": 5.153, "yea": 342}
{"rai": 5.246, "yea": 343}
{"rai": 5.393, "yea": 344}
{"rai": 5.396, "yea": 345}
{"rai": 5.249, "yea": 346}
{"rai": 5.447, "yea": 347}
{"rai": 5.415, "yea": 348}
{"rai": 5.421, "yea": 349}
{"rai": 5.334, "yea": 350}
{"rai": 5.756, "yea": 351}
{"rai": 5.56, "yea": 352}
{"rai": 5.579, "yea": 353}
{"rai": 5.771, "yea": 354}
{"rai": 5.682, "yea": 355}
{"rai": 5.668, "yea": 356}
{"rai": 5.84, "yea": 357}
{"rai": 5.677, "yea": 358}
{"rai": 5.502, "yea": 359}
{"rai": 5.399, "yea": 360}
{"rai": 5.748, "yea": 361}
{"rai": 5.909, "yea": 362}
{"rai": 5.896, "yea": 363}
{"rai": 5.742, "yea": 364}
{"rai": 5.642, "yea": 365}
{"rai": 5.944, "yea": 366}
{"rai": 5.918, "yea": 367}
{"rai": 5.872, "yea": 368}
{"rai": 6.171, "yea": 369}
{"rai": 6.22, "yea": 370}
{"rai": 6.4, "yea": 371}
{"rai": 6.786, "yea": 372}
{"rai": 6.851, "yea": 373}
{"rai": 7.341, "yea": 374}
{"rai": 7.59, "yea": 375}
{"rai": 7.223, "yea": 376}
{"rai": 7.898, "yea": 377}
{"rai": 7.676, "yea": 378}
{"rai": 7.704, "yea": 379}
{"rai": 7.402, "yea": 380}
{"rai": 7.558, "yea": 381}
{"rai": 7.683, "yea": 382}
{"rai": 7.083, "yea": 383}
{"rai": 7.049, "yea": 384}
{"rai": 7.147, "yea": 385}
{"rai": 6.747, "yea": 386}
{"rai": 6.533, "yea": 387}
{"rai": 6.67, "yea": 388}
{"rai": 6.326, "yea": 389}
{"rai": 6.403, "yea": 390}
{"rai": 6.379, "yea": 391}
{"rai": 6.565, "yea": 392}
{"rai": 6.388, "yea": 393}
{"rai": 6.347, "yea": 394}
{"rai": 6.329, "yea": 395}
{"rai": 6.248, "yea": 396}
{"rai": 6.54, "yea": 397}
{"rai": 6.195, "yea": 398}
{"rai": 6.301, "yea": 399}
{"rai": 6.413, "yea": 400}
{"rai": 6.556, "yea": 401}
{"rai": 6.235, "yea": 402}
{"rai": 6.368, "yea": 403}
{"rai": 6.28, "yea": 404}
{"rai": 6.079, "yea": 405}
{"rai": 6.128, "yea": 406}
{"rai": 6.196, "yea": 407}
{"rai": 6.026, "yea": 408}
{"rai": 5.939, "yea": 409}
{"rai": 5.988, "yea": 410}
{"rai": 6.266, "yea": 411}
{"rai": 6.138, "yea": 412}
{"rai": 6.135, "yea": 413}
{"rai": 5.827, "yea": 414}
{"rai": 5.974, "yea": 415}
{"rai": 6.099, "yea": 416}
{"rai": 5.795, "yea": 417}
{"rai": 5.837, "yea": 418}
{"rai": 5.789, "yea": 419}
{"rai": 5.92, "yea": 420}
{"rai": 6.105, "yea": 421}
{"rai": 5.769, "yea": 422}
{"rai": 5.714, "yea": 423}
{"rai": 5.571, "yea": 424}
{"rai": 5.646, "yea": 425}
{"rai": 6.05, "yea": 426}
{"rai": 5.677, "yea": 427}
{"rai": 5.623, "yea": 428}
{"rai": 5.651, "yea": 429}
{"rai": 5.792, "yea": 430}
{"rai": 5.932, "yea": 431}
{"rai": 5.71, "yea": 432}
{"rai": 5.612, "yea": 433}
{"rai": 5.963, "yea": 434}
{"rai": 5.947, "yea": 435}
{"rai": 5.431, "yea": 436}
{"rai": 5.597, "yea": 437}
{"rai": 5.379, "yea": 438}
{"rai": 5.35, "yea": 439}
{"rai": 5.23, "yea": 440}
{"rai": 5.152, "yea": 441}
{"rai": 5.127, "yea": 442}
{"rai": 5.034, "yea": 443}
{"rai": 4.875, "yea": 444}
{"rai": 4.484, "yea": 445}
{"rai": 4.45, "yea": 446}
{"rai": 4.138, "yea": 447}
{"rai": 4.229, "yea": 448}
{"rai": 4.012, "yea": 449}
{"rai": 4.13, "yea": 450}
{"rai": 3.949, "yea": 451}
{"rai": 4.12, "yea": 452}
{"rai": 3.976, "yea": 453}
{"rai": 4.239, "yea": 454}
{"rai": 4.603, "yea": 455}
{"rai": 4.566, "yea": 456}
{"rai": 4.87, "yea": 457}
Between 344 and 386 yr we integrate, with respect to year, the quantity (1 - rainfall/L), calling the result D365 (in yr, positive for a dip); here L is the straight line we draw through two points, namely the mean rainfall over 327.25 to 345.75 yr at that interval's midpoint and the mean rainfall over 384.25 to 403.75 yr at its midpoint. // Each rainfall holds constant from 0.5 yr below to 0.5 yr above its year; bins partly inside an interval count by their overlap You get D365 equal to -3.9 yr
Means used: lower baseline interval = 4.98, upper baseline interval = 6.46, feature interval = 6.27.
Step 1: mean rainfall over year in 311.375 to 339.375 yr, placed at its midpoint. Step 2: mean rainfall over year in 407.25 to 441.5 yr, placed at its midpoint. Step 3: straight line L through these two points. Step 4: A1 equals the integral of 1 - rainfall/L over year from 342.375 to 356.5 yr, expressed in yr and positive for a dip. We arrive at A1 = -1.65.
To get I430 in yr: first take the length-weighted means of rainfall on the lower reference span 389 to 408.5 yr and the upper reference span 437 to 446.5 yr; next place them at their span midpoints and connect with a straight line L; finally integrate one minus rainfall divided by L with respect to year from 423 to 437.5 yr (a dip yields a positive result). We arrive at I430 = -0.9 yr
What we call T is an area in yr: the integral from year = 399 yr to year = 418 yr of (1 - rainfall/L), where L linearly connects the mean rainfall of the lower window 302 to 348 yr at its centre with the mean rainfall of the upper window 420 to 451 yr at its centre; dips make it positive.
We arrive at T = -3.45 yr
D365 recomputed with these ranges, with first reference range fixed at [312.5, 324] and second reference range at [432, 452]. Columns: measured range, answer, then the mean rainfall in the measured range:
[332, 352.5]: -2.9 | 5.22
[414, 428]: -2.8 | 5.83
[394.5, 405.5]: -3.5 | 6.32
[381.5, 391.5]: -4.4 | 6.8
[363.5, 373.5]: -3.2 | 6.15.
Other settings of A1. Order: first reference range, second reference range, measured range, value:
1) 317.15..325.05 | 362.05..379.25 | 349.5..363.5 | 0.7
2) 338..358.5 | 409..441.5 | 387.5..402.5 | -2.0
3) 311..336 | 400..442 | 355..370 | -2.0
